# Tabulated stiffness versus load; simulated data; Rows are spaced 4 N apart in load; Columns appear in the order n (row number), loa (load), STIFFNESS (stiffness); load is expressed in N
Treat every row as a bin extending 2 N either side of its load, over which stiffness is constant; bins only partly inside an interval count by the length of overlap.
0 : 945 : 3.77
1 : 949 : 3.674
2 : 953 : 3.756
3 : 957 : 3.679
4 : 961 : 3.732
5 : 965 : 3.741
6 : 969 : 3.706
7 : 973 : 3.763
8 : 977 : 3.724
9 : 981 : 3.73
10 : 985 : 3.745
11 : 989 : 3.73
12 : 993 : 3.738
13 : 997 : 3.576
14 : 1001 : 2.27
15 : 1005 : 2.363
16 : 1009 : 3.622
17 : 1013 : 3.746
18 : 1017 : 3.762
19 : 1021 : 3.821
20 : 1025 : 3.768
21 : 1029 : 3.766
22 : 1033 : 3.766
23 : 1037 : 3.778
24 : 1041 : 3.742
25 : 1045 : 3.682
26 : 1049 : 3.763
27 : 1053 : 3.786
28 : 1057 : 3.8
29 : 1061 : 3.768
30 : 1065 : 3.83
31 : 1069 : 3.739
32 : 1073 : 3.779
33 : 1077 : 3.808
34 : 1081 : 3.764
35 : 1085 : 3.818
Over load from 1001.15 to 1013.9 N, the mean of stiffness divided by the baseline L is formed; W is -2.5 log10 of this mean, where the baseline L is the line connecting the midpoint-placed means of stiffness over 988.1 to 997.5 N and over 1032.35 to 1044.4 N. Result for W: 0.21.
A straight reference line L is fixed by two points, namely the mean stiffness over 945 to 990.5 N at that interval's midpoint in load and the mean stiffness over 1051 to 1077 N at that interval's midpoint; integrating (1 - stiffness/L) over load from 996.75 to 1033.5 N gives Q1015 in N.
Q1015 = 3.23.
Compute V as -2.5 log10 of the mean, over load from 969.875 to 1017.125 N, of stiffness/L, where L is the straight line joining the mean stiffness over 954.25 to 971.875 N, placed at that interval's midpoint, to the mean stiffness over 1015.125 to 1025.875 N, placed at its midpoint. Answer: 0.084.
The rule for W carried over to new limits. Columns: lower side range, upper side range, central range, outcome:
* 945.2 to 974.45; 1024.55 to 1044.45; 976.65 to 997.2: 0.01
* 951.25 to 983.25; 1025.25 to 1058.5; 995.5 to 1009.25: 0.30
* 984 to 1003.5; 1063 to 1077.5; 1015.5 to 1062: -0.05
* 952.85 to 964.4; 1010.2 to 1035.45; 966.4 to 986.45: 0.00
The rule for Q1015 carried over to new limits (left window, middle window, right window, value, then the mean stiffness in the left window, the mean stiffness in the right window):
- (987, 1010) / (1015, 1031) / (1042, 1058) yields -1.5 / 3.2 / 3.75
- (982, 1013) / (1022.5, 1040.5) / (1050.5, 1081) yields -1.1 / 3.34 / 3.79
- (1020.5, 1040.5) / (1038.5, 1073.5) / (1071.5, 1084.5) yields 0.2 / 3.77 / 3.79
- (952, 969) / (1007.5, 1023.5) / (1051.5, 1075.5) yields 0.1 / 3.72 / 3.78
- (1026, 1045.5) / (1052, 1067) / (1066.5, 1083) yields -0.1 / 3.75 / 3.77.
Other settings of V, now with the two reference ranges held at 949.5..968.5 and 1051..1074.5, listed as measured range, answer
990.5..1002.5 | 0.15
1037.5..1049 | 0.01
